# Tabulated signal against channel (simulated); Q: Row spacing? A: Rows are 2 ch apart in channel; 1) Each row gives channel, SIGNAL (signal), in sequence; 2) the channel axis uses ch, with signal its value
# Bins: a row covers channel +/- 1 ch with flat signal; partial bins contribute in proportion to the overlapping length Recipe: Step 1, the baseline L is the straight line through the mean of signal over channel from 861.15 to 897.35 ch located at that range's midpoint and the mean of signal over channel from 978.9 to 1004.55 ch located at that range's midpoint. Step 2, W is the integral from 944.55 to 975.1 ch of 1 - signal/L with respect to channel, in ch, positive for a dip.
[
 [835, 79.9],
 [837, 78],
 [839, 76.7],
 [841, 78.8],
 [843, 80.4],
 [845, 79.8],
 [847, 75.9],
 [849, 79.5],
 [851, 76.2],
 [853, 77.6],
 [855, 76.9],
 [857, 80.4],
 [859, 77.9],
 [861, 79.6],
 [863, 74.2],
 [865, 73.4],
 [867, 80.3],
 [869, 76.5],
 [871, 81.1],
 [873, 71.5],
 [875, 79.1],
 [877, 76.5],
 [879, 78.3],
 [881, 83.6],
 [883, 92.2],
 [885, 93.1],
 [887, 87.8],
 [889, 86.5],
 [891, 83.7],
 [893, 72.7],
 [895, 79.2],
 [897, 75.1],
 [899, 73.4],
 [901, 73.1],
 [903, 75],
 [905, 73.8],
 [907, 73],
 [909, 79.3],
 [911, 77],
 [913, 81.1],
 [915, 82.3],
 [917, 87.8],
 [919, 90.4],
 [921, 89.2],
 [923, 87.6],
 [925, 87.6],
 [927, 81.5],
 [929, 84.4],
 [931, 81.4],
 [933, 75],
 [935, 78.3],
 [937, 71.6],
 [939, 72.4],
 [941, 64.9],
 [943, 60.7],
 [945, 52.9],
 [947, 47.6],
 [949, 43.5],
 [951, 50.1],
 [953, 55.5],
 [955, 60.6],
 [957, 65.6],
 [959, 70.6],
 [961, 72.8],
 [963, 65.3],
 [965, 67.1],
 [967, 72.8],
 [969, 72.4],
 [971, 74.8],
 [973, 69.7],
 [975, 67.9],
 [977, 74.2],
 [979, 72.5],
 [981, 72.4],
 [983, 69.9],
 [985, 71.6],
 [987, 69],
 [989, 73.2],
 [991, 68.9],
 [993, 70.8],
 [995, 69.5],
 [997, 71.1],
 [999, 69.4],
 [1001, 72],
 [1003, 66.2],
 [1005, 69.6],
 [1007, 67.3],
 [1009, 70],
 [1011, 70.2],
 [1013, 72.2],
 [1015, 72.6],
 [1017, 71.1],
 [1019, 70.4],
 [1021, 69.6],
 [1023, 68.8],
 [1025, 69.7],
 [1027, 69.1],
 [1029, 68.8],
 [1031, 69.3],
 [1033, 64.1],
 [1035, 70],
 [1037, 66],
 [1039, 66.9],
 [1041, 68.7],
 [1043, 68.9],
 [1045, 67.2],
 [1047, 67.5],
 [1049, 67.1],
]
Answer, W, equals 4.2 ch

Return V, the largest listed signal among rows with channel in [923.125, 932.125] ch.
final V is 87.6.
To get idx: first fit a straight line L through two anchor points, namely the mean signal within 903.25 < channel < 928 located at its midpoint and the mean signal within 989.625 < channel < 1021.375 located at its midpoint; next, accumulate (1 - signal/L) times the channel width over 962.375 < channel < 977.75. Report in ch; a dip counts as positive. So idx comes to 0.9 ch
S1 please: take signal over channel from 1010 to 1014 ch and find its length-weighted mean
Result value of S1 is 71.2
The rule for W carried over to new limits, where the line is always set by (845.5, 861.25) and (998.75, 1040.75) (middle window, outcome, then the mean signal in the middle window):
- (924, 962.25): 3.2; 67.2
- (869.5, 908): -1.6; 79.4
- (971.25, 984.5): 0.0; 71.3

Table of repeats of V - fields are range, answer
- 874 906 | 93.1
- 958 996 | 74.8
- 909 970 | 90.4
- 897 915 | 82.3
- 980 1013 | 73.2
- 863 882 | 83.6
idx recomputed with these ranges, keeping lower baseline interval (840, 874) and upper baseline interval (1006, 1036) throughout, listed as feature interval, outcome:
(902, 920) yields -1.2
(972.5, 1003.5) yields 0.3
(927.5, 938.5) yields -0.6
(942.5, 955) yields 3.6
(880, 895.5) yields -1.8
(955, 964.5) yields 0.6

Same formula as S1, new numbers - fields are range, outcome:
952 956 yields 58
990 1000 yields 69.9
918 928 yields 87.3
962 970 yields 69.4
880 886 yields 89.6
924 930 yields 84.5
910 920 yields 83.7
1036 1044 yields 67.6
